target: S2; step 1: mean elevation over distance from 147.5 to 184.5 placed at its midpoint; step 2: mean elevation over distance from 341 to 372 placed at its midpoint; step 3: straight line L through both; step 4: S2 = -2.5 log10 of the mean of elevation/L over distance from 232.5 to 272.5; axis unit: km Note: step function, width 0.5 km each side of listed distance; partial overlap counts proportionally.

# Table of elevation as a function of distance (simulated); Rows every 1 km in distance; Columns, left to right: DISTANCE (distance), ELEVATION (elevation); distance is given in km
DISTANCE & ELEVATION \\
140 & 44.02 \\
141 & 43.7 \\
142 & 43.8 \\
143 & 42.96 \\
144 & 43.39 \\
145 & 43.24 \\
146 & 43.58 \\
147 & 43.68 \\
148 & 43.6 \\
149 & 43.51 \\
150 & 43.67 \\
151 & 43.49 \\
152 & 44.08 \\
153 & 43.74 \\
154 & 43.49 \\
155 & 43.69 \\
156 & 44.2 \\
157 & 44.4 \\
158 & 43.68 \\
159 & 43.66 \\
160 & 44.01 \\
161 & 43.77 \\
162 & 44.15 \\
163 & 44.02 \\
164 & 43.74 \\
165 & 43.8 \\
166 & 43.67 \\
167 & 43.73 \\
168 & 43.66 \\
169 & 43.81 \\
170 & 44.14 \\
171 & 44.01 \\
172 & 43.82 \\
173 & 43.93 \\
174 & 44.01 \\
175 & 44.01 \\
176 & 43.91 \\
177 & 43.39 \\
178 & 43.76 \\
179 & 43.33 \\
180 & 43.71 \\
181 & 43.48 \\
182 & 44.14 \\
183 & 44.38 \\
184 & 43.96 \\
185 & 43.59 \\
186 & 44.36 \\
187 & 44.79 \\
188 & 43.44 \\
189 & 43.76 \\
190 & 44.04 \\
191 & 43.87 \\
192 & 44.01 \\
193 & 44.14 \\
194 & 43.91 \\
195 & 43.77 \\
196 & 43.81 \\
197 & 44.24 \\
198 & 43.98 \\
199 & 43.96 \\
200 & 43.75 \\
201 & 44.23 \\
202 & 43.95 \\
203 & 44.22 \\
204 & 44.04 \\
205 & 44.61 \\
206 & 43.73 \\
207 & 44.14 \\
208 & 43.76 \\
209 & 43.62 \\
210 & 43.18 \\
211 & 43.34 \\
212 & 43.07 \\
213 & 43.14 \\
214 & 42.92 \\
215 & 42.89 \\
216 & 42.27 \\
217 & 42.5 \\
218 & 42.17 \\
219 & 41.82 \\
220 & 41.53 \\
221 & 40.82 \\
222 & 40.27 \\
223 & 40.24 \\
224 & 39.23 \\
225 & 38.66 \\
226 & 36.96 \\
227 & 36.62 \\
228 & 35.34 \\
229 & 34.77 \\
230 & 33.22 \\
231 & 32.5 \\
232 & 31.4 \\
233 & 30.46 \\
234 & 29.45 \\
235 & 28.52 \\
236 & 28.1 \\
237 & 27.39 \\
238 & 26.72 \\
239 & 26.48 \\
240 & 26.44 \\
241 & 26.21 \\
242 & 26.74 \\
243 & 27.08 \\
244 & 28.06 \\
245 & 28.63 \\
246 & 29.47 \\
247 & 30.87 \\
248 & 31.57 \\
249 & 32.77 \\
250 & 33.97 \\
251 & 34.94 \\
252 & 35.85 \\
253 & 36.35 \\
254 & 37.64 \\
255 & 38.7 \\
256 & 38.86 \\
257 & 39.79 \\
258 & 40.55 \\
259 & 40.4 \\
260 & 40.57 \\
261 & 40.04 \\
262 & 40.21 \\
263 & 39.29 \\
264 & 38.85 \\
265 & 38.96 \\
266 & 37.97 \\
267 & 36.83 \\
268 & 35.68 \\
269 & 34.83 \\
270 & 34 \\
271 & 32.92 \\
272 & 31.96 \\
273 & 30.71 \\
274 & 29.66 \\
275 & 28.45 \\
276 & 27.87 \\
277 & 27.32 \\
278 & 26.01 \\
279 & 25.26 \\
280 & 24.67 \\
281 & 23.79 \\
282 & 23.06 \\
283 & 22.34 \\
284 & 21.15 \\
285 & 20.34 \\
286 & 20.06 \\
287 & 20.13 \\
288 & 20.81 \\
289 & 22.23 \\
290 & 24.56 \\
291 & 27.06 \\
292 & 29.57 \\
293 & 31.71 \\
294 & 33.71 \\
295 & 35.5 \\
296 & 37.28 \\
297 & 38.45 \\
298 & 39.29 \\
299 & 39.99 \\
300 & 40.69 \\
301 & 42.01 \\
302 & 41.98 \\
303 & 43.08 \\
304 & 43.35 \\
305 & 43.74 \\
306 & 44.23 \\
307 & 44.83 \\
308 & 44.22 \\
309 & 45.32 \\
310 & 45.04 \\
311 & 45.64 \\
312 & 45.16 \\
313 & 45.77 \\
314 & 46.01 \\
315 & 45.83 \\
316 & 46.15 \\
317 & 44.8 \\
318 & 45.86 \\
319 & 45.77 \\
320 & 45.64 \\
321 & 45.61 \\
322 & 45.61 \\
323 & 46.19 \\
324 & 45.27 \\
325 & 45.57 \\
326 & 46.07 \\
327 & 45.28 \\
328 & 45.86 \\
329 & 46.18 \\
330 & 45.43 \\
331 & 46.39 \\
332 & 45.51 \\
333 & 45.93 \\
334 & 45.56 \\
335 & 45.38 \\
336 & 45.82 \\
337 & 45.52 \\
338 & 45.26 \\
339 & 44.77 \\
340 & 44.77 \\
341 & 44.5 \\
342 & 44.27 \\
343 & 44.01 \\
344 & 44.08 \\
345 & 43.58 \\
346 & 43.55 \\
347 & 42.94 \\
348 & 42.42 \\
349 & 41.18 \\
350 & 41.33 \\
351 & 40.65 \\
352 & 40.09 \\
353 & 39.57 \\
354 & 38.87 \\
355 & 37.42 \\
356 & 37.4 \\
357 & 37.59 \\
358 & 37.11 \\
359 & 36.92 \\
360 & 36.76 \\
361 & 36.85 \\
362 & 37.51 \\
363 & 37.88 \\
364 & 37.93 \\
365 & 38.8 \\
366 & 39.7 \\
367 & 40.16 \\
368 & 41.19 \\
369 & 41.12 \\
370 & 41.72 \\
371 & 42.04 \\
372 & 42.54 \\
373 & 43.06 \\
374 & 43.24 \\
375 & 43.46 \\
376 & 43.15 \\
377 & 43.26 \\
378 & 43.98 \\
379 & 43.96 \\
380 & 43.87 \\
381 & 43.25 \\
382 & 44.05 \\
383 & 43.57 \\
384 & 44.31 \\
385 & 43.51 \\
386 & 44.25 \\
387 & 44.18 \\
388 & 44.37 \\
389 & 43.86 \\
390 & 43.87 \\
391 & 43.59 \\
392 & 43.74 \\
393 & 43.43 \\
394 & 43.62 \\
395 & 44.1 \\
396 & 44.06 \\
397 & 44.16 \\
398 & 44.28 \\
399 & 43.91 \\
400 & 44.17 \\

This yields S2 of 0.247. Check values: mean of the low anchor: 43.8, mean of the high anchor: 40.3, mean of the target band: 33.6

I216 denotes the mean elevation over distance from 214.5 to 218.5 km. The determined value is 42.5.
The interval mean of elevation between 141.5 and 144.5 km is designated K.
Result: 43.4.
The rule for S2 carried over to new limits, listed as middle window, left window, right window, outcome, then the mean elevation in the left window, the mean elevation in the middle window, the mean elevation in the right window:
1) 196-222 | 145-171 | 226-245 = -0.24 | 43.8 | 43.2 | 29.9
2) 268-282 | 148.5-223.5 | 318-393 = 0.43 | 43.6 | 29.1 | 42.9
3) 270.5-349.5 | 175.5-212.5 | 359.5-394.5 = 0.11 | 43.9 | 38.7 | 42.2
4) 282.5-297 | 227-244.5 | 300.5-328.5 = 0.45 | 29.6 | 26.6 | 45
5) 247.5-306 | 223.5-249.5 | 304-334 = 0.13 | 30.9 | 33.4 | 45.4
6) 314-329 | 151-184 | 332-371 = -0.10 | 43.8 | 45.7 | 41.4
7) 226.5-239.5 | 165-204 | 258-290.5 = 0.18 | 43.9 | 30.8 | 30.2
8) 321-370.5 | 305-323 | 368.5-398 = 0.05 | 45.4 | 42.3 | 43.5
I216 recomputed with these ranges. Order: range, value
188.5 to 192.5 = 43.9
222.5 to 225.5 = 39.4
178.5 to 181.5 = 43.5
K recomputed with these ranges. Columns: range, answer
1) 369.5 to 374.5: 42.5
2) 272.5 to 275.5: 29.6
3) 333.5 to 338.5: 45.5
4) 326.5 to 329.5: 45.8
